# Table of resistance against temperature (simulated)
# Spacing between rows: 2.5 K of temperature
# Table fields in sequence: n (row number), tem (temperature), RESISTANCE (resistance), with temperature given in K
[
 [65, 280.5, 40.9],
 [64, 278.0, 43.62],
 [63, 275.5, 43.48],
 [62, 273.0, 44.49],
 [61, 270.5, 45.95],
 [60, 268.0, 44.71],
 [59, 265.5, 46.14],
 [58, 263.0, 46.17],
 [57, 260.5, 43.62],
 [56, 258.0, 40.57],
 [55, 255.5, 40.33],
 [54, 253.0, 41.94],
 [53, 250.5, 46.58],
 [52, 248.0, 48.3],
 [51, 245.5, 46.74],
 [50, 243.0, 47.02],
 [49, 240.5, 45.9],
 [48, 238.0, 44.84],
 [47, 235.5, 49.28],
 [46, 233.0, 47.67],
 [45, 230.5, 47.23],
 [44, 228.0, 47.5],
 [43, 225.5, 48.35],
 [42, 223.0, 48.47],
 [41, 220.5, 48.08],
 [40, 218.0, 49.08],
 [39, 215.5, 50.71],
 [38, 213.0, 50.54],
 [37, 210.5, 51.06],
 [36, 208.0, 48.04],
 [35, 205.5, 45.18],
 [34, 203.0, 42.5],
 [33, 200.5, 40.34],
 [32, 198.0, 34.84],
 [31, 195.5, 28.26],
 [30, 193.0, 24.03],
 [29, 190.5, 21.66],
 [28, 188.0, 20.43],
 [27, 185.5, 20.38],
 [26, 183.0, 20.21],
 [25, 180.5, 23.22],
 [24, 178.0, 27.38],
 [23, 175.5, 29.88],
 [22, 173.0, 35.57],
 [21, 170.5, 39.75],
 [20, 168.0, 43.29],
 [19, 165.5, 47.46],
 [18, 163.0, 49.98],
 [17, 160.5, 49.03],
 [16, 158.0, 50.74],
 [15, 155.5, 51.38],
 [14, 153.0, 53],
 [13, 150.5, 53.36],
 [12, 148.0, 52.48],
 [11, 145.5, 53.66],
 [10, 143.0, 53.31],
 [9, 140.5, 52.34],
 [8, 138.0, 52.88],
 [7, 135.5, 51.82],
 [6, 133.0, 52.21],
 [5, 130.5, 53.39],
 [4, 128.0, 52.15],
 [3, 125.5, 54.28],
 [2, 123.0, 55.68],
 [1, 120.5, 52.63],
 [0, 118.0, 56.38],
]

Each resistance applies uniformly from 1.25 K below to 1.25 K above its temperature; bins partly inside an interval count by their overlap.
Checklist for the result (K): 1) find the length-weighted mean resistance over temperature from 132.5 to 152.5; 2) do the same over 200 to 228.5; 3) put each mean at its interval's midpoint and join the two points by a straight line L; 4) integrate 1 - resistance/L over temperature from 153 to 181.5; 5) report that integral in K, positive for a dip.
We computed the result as 5.4 K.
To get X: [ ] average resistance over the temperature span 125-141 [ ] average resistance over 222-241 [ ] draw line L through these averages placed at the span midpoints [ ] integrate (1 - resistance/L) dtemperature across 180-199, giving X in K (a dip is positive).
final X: 9.8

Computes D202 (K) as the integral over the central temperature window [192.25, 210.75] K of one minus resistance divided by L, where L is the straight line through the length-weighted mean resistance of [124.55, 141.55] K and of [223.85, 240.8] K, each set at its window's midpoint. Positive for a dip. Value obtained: 3.7 K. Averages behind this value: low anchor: 52.7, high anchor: 47.4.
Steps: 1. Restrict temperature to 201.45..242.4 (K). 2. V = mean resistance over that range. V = 47.7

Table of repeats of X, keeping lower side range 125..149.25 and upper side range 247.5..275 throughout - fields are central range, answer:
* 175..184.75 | 5.0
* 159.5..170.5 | 0.9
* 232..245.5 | -0.3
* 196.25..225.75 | 1.0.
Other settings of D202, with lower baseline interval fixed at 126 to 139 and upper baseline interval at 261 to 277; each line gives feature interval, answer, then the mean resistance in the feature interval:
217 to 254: -0.19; 47.2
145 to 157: -0.26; 52.7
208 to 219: -0.46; 50.1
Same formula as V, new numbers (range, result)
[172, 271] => 40.7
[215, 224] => 49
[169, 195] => 26.5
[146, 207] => 37.9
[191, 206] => 34.7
